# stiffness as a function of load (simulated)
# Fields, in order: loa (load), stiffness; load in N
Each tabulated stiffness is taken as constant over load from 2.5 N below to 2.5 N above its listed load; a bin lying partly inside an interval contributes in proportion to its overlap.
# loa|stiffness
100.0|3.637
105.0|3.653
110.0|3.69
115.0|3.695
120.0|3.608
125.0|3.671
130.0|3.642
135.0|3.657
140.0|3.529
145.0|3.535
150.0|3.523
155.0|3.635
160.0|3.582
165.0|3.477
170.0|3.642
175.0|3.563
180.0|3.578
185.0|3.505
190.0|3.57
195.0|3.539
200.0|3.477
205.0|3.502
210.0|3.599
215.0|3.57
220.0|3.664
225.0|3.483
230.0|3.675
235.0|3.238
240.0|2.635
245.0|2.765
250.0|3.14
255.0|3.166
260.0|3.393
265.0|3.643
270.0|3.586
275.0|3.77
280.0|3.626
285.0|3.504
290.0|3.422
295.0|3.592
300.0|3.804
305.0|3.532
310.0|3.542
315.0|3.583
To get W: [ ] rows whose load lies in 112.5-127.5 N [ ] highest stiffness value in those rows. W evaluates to 3.695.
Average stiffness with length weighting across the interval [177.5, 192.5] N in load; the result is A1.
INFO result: 3.55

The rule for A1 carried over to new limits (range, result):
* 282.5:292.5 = 3.46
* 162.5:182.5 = 3.57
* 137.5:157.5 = 3.56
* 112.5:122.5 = 3.65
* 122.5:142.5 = 3.62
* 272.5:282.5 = 3.7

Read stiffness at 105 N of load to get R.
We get 3.653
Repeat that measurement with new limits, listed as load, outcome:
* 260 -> 3.393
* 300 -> 3.804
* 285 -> 3.504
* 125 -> 3.671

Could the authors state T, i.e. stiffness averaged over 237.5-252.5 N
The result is 2.85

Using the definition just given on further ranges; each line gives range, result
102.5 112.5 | 3.67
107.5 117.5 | 3.69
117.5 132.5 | 3.64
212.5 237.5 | 3.53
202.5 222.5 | 3.58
